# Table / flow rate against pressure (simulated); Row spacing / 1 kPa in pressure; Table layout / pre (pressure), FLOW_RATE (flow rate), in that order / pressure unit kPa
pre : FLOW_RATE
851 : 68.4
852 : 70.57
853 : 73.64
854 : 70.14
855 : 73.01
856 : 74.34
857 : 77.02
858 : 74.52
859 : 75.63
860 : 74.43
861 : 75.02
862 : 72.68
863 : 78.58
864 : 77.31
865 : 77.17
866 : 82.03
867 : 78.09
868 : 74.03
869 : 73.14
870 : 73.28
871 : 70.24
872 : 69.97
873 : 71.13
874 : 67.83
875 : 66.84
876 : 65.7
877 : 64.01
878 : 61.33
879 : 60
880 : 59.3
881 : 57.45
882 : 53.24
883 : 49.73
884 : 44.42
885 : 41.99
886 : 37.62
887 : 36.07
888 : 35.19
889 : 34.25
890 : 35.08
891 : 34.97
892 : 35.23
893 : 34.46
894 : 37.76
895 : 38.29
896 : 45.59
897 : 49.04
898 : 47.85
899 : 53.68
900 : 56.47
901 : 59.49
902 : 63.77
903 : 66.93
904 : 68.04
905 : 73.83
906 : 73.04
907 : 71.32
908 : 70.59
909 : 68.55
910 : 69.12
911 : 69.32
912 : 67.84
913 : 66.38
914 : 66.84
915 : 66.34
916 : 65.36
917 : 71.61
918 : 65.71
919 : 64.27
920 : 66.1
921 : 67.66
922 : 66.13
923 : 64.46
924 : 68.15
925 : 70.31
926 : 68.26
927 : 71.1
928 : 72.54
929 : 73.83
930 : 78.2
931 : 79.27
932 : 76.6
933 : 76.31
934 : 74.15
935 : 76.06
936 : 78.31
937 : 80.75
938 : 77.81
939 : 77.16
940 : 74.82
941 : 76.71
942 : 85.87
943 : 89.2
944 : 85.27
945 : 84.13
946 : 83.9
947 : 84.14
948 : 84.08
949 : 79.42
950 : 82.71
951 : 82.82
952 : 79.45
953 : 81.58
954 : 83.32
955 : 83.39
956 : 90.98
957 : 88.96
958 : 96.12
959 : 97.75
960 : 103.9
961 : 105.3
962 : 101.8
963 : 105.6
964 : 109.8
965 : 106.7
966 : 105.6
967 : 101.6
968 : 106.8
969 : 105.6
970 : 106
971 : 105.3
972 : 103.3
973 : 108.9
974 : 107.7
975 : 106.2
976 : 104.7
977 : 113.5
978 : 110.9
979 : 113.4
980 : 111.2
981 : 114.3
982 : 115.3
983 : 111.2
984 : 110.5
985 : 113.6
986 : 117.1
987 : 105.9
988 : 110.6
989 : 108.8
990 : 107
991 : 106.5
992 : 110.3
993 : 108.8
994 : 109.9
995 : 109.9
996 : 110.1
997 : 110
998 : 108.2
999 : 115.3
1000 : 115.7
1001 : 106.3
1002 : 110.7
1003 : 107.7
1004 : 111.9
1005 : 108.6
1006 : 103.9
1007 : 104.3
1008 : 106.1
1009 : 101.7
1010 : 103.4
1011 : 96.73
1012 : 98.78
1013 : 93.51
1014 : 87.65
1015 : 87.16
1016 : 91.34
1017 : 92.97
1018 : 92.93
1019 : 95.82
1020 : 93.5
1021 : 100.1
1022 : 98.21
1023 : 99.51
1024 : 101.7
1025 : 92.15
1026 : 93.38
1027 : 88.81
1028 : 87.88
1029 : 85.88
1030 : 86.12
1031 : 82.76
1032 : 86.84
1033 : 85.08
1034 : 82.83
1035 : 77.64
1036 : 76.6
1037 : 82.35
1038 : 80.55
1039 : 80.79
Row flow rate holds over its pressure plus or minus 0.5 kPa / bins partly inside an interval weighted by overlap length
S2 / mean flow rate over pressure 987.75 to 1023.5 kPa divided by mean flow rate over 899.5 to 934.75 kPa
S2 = 1.50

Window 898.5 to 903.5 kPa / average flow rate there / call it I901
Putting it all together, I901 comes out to 60.1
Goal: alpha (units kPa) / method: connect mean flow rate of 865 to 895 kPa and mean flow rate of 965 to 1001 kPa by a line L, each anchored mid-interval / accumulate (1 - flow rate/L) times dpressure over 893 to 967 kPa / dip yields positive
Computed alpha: 6.1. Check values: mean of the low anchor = 55.4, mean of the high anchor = 109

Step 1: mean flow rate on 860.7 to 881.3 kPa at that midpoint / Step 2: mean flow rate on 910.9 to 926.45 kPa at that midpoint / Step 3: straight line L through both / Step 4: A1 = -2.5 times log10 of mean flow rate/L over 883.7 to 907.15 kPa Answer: 0.37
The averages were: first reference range 70.3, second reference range 67.1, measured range 48.6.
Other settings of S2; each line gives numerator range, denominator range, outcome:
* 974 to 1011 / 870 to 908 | 2.01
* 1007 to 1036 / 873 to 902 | 1.87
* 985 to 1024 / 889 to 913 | 1.86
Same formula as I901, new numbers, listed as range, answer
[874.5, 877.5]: 65.5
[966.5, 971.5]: 105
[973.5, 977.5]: 108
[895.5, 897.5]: 47.3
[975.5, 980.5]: 111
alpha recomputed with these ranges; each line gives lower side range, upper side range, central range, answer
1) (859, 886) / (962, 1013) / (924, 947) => 3.0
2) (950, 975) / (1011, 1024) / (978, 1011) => -4.5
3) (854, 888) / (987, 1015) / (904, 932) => 3.8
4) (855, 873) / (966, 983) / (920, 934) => 3.3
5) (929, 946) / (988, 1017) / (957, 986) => -4.5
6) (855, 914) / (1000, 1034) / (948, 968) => -3.3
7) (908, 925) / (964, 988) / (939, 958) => 1.3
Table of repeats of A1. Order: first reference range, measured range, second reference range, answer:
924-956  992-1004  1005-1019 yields -0.18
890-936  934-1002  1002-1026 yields -0.19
